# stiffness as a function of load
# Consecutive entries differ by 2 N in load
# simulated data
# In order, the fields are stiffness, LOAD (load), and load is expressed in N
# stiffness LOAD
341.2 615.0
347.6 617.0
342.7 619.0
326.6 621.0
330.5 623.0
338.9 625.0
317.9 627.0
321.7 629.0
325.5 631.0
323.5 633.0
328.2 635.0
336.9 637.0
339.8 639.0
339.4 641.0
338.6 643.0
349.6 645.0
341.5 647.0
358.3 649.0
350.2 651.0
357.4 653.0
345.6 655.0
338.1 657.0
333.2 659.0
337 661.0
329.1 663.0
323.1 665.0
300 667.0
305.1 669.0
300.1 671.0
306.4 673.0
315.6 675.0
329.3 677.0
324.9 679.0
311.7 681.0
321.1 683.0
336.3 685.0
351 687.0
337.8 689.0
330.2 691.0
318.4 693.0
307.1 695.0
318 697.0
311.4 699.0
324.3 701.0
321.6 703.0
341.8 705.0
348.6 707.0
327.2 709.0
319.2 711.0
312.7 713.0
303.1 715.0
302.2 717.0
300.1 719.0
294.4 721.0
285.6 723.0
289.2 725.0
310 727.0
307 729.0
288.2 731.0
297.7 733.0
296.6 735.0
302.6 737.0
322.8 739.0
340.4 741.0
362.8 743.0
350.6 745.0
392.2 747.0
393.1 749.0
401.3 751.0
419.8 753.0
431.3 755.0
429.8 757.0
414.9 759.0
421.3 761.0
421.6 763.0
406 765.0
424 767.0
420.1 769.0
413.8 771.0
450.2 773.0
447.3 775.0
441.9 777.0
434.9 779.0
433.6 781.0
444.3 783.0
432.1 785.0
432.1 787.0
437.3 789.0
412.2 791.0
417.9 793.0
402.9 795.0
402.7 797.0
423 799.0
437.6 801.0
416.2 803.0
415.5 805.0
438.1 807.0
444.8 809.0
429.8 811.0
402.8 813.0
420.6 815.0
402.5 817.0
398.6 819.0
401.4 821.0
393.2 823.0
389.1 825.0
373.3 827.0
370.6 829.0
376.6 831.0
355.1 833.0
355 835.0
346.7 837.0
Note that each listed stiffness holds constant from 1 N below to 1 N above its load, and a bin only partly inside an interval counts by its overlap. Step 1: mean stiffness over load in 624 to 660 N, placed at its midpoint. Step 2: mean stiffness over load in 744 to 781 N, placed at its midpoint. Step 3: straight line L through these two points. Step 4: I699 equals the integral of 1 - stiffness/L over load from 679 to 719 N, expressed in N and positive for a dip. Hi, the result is 5.6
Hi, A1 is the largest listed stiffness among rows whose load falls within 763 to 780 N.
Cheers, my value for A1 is 450.2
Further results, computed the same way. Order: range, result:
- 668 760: 431.3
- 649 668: 358.3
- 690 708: 348.6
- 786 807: 438.1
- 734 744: 362.8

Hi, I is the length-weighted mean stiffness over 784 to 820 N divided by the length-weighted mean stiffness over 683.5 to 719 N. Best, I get 1.30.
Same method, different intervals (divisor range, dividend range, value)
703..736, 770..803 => 1.39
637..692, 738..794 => 1.24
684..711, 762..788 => 1.31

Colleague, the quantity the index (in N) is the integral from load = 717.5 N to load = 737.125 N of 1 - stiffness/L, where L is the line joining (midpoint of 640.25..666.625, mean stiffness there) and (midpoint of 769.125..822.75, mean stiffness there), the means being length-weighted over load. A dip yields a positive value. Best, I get 4.4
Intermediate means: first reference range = 341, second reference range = 424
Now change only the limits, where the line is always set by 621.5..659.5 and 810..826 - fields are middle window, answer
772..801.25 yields -2.8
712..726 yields 2.6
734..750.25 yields 1.3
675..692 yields 1.2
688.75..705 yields 1.7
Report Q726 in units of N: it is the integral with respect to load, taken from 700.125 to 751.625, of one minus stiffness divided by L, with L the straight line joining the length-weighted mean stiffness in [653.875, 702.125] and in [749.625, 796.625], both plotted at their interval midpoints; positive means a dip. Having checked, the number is 7.0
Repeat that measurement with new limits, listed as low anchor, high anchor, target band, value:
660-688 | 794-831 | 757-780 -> -2.8 N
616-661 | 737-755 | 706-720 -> 1.8 N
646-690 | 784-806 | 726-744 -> 3.0 N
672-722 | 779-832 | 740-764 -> -2.0 N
